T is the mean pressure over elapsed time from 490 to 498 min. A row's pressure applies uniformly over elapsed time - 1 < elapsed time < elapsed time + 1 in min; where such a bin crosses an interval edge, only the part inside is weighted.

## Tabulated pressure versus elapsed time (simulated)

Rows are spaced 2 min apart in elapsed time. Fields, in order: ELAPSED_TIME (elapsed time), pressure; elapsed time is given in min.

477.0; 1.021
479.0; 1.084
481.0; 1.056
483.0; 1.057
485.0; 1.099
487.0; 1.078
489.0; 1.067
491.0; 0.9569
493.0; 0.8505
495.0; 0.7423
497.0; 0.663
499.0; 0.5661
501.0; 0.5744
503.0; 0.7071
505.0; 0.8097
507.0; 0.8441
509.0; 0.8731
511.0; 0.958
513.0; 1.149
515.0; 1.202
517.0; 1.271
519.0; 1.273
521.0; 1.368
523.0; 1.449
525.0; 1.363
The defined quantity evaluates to 0.803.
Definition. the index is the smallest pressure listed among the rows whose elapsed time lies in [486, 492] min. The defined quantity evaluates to 0.9569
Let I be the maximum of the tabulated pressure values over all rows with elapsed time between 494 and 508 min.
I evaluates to 0.8441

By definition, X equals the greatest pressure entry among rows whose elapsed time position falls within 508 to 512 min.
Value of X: 0.958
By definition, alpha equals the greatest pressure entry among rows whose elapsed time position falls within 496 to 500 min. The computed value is 0.663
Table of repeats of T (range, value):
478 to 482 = 1.07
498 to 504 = 0.616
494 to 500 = 0.657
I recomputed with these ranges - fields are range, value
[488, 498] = 1.067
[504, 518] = 1.271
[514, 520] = 1.273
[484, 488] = 1.099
